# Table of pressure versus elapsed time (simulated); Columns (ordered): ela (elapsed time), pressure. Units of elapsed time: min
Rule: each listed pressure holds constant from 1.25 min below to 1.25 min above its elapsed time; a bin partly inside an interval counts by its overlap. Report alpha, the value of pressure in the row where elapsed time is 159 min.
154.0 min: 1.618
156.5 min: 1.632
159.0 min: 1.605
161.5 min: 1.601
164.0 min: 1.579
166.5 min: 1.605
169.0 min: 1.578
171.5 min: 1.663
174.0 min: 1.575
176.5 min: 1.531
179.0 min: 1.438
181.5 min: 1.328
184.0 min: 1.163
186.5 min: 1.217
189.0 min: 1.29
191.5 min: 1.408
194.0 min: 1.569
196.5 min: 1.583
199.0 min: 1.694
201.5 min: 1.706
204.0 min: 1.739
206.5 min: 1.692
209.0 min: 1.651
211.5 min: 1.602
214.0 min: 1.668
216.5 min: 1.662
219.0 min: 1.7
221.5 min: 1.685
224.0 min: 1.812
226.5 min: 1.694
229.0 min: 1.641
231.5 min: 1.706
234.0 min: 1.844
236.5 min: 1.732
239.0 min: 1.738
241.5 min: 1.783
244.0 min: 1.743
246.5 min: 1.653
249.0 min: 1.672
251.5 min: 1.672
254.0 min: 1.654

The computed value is 1.605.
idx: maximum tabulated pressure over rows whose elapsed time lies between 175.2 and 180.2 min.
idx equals 1.531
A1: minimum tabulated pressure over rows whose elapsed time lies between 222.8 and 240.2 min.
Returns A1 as 1.641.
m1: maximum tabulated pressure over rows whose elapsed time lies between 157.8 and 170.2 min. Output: 1.605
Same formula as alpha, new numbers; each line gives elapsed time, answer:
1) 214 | 1.668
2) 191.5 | 1.408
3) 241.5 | 1.783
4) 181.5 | 1.328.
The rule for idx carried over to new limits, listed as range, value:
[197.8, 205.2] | 1.739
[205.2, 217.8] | 1.692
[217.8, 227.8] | 1.812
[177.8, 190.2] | 1.438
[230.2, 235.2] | 1.844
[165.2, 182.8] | 1.663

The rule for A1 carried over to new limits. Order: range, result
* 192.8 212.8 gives 1.569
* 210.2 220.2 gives 1.602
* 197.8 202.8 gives 1.694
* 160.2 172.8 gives 1.578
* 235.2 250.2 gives 1.653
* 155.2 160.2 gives 1.605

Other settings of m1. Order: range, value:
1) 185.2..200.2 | 1.694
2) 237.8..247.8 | 1.783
